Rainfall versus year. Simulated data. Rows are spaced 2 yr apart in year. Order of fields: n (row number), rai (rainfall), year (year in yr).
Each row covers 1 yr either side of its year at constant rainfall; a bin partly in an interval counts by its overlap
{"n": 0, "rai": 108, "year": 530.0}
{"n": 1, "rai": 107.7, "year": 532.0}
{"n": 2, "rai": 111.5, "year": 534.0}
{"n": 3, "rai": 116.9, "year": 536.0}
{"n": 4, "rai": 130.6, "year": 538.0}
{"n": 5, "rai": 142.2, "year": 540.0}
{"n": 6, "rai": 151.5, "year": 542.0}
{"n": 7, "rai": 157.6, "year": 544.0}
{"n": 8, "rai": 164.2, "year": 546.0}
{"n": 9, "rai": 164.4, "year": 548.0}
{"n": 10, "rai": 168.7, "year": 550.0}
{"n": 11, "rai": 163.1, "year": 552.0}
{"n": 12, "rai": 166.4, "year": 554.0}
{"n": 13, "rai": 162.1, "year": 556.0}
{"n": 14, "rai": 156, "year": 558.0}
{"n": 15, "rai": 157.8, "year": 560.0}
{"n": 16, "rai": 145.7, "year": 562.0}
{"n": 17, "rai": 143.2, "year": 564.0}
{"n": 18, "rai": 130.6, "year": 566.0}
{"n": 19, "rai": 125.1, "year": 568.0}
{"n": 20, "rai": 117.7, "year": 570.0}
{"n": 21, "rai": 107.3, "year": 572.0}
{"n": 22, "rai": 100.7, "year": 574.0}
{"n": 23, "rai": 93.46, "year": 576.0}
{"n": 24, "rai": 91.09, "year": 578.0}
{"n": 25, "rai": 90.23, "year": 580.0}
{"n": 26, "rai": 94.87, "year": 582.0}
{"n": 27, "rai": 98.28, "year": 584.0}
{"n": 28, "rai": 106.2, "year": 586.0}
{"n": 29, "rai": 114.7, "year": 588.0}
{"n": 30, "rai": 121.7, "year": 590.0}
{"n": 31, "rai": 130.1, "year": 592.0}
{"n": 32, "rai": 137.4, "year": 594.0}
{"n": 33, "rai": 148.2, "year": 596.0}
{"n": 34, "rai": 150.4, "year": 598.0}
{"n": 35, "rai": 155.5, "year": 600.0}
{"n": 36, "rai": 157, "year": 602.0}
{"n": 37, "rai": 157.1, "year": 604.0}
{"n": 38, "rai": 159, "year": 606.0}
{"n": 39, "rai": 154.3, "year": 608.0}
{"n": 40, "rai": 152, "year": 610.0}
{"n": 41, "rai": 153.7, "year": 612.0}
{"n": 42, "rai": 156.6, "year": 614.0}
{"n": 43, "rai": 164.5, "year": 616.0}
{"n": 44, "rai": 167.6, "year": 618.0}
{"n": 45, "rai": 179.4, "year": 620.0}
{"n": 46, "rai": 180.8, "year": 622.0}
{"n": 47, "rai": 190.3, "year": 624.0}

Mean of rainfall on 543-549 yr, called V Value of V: 162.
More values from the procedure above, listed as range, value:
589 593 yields 126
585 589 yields 110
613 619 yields 163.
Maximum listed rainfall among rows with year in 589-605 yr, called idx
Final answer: 157.1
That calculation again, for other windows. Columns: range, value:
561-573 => 145.7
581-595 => 137.4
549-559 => 168.7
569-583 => 117.7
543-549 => 164.4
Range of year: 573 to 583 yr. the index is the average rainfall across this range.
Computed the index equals 94.1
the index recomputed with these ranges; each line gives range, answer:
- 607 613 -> 153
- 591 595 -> 134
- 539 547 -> 154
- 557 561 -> 157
